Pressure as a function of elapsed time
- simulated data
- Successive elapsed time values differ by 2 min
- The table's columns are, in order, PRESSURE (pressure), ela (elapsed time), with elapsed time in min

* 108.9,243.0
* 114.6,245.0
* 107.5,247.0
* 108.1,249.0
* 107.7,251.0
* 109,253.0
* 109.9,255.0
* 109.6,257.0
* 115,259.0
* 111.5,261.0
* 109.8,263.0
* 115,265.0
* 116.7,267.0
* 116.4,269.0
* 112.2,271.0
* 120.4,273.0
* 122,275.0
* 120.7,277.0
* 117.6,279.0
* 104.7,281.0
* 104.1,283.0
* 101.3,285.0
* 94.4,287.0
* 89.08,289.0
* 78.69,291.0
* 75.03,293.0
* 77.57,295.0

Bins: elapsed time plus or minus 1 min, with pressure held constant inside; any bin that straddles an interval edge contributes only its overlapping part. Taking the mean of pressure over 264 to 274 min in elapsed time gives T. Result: 116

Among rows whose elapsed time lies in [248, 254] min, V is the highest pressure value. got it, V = 109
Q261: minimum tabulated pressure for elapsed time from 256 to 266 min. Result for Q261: 109.6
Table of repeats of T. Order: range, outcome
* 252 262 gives 111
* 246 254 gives 108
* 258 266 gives 113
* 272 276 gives 121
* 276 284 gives 112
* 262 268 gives 114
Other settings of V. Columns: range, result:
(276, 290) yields 120.7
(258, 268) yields 116.7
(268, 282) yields 122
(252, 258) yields 109.9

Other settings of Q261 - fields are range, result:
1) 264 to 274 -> 112.2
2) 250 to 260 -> 107.7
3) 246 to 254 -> 107.5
